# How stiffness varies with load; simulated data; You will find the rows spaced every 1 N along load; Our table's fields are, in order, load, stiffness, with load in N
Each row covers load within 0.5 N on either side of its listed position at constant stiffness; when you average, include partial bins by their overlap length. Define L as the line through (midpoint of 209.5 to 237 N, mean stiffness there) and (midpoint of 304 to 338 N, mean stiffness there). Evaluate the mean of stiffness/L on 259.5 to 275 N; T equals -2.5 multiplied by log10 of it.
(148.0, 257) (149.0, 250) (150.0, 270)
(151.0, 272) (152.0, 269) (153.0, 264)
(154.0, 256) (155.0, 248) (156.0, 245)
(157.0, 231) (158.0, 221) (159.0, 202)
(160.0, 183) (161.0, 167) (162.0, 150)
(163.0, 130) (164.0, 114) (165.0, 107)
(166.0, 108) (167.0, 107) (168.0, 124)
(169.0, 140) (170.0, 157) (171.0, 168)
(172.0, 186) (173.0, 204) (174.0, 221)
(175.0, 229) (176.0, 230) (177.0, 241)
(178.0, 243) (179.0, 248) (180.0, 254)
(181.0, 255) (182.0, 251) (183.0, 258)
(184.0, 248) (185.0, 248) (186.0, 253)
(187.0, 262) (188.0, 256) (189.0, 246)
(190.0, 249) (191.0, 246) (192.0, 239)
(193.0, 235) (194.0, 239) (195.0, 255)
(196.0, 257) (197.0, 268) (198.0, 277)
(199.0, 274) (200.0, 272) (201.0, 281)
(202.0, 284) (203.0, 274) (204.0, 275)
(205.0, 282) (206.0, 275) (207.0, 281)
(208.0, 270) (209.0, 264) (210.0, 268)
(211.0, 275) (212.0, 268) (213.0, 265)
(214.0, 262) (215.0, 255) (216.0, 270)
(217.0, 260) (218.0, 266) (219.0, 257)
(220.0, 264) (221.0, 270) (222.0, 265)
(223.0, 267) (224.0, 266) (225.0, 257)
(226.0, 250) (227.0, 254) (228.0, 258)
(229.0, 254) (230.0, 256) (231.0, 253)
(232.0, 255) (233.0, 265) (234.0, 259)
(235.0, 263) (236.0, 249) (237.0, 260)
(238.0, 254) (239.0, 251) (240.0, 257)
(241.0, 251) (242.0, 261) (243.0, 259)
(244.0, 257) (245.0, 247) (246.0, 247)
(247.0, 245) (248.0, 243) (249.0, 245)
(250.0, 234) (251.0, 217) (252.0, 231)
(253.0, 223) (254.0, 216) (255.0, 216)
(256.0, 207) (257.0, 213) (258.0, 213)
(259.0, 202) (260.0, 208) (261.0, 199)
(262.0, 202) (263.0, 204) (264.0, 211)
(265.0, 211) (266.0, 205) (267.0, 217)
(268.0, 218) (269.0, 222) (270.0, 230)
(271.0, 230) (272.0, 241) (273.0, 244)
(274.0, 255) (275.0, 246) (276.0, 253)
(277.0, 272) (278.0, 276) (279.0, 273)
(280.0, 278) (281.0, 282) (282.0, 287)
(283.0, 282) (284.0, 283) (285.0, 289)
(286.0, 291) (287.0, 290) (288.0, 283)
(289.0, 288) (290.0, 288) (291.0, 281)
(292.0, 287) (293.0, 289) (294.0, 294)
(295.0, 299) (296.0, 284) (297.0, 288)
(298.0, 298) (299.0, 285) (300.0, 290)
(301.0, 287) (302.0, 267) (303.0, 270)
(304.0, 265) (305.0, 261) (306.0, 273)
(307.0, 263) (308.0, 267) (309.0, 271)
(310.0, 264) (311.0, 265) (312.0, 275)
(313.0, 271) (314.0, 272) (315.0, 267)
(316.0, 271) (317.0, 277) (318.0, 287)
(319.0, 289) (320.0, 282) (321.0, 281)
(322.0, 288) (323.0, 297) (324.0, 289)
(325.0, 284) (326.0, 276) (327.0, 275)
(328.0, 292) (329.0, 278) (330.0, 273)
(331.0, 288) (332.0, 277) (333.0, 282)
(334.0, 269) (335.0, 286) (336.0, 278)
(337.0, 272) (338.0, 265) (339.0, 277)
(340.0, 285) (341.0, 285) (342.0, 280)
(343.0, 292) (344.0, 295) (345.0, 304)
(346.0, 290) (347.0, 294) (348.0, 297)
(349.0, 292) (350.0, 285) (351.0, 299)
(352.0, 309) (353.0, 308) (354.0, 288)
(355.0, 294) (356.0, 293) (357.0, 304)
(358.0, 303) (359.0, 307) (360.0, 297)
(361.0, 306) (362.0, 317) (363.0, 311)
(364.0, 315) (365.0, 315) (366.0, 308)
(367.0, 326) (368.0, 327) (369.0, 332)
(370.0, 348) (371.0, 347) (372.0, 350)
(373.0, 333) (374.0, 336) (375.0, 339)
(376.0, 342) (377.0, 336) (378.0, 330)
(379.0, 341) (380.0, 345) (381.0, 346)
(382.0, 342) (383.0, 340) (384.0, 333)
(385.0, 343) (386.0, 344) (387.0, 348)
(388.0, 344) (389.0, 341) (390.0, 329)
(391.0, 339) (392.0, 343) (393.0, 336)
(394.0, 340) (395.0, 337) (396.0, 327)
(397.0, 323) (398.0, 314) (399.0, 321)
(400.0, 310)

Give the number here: 0.212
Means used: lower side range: 261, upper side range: 277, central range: 221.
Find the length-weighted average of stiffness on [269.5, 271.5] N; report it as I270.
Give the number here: 230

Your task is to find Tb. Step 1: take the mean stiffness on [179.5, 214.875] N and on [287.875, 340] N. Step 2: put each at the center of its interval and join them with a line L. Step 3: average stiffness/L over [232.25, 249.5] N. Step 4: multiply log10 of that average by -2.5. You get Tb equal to 0.06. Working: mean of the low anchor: 262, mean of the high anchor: 279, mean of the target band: 254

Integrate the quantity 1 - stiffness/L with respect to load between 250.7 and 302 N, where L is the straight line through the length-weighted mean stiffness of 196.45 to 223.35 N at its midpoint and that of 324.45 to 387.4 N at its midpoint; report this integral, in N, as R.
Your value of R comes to 6.18 N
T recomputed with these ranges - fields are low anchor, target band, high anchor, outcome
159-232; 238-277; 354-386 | 0.163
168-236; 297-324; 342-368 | 0.040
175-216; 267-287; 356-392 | 0.124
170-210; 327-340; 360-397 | 0.130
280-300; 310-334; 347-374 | 0.073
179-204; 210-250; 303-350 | 0.025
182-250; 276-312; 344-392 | 0.043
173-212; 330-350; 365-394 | 0.131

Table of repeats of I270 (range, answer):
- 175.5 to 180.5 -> 243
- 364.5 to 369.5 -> 322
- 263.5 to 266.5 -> 209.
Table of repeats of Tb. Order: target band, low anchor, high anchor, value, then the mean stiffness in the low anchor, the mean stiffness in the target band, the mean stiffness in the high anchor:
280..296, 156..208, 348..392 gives -0.03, 224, 287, 324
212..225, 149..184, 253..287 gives -0.18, 206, 264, 239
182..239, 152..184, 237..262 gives -0.20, 200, 261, 233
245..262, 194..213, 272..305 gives 0.23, 271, 223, 279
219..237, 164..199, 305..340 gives -0.09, 220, 259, 277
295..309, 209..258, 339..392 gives 0.03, 252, 277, 318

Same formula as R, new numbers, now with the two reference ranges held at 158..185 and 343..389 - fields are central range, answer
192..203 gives -2.9 N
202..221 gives -4.5 N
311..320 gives 0.3 N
